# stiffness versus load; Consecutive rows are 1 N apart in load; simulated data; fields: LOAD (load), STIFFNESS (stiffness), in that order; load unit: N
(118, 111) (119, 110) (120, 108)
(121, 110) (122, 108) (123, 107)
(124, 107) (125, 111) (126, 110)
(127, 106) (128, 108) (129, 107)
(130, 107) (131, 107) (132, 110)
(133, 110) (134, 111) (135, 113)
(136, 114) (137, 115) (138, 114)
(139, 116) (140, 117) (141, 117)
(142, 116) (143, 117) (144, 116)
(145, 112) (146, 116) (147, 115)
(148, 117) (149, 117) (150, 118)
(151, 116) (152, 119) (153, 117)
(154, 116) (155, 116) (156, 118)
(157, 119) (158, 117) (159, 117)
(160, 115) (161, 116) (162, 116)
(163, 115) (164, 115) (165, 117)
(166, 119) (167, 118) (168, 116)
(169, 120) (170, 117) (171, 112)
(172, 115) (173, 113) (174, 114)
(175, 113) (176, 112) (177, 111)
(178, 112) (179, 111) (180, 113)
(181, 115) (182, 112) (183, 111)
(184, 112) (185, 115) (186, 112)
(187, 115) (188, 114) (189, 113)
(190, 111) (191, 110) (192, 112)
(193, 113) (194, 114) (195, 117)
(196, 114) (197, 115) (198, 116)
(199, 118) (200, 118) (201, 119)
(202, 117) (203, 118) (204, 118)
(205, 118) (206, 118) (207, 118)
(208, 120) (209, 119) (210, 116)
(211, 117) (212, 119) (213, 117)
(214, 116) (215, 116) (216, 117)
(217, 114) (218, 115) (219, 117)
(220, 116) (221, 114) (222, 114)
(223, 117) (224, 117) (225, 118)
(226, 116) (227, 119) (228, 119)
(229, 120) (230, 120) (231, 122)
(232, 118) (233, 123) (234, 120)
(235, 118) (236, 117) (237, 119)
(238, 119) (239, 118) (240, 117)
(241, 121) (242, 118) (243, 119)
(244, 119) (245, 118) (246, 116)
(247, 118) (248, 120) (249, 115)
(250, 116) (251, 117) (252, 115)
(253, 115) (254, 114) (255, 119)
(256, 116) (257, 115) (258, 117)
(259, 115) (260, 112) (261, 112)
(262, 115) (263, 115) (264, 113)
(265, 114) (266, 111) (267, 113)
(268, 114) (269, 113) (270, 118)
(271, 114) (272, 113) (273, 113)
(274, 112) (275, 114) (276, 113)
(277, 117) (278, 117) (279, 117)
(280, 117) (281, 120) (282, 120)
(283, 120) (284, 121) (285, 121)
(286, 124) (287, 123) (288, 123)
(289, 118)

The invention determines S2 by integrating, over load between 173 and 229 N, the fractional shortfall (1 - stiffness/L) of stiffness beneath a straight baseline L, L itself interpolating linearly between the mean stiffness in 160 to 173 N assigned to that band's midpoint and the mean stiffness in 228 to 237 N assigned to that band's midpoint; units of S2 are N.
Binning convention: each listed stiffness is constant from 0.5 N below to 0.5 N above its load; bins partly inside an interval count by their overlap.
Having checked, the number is 1.3 N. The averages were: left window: 116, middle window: 115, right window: 120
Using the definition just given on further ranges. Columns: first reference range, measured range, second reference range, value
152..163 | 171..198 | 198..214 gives 1.0 N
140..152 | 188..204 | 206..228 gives 0.2 N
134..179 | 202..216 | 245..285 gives -0.2 N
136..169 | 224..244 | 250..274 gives -0.7 N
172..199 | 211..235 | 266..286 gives -0.7 N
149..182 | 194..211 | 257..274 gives -0.4 N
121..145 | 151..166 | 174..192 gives -0.6 N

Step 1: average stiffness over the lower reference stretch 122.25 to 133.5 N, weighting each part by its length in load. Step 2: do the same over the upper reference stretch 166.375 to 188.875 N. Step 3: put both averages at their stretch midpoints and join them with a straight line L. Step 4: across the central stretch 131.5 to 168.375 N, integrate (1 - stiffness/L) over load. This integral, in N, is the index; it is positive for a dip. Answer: -1.70 N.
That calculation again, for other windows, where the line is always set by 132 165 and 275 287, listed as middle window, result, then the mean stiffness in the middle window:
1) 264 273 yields 0.37 N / 114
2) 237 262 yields 0.28 N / 117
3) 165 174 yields 0.00 N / 116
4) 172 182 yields 0.31 N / 113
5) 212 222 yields 0.12 N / 116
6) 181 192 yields 0.37 N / 113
